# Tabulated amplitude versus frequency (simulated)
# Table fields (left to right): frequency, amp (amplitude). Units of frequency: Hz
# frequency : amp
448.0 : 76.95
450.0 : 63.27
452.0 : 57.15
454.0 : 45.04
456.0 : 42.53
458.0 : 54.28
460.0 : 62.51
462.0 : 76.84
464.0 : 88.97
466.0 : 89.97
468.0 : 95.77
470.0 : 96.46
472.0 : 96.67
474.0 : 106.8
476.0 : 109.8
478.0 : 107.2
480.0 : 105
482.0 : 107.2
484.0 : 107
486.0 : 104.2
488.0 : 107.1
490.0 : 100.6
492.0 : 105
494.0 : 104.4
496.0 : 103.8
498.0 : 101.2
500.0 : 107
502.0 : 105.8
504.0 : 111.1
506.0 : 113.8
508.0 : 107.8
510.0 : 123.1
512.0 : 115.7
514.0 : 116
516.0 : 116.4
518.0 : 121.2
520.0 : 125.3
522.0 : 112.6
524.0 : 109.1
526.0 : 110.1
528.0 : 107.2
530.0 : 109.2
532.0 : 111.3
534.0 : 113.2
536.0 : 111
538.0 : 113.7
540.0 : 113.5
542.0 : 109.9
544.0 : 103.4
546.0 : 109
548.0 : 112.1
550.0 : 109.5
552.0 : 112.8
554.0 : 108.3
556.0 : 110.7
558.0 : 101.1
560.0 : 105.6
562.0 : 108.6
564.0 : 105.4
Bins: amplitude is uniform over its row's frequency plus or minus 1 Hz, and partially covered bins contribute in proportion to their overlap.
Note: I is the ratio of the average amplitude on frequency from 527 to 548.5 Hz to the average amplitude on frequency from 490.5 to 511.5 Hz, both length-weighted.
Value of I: 1.02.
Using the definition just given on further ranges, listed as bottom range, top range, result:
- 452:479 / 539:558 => 1.34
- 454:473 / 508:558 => 1.47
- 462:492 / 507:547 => 1.12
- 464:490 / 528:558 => 1.08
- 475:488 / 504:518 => 1.08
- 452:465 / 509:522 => 1.94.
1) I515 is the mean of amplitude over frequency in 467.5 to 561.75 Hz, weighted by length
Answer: 109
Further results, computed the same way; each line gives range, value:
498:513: 111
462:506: 103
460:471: 87.1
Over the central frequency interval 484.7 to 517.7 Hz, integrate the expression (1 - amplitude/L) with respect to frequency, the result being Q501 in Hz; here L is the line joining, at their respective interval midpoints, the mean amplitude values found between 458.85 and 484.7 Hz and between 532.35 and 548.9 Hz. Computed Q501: -2.2 Hz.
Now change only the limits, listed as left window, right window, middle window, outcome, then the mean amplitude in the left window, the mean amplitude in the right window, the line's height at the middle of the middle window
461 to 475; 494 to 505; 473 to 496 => -1.4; 93.1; 106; 99.7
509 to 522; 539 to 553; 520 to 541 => 0.5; 119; 110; 115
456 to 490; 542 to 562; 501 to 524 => -3.3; 93.4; 108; 101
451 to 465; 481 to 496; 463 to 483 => -4.4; 61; 105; 82.7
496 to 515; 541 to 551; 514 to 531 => -0.6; 111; 109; 110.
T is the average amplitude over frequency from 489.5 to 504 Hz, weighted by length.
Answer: 105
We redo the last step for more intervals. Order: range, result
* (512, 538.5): 114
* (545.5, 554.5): 111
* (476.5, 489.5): 106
